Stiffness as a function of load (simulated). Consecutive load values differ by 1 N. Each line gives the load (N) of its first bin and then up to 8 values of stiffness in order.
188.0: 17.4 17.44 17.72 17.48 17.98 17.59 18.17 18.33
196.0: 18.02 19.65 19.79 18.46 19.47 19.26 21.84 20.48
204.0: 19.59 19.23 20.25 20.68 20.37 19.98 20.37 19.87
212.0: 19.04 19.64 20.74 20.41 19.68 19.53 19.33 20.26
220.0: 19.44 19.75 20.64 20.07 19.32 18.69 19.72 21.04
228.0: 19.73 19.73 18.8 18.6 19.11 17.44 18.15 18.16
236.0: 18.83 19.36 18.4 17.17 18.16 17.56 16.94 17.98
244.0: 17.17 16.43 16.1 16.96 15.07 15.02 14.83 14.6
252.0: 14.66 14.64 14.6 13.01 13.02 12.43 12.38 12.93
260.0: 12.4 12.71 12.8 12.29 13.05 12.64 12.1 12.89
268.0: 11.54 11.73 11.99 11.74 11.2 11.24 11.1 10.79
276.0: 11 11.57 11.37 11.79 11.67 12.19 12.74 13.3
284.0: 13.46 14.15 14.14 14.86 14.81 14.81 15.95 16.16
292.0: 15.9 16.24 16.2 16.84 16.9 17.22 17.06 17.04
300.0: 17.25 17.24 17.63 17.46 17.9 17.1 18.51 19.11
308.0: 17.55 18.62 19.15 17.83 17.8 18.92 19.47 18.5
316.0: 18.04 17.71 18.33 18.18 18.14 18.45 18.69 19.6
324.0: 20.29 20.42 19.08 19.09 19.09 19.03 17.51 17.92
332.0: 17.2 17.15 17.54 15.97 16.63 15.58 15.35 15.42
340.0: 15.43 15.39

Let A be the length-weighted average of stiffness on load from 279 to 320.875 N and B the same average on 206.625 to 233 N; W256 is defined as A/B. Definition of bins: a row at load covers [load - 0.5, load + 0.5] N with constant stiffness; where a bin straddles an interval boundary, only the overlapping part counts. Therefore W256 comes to 0.84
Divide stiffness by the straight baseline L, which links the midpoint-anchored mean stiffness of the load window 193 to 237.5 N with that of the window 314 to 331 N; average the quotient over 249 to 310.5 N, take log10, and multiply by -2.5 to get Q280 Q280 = 0.31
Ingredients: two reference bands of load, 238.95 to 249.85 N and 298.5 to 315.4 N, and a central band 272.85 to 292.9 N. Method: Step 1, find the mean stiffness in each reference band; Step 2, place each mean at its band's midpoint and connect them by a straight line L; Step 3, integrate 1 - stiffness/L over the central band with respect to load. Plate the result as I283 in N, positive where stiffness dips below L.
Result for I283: 4.9 N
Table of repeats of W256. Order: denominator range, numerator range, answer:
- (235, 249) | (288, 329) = 1.03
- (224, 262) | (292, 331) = 1.09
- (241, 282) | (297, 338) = 1.36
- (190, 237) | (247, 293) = 0.68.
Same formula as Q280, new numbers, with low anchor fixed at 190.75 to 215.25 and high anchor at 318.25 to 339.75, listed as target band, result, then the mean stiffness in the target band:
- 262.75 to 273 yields 0.47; 12.1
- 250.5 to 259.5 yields 0.35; 13.6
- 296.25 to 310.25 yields 0.03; 17.7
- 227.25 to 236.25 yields 0.02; 18.8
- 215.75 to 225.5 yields -0.02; 19.7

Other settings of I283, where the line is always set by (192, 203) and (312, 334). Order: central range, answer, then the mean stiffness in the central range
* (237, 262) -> 4.8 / 15.2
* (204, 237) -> -1.0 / 19.6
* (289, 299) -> 1.2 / 16.4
